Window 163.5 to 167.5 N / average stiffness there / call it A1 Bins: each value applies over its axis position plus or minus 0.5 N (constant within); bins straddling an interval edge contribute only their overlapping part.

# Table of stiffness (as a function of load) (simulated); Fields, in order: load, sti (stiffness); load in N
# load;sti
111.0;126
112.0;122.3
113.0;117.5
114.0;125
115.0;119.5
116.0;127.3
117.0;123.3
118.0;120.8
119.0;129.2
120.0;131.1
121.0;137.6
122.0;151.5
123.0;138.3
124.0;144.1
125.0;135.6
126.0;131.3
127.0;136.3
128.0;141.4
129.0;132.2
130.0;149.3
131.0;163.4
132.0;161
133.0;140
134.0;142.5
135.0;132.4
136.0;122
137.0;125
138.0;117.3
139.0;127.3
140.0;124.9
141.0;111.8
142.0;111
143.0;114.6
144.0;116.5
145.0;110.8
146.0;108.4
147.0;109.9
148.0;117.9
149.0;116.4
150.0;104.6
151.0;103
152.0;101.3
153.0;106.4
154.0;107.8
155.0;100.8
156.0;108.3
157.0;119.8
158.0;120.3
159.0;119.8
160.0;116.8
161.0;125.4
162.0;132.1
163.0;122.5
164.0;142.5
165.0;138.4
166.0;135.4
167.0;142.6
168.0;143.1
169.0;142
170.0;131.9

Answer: 140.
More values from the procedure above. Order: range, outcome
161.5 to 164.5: 132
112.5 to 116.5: 122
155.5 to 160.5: 117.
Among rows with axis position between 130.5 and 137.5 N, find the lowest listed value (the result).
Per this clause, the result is 122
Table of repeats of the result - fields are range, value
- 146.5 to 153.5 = 101.3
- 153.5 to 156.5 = 100.8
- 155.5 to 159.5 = 108.3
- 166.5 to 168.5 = 142.6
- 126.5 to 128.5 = 136.3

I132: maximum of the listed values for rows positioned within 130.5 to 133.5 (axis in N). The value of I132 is 163.4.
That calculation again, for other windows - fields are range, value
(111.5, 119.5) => 129.2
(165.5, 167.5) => 142.6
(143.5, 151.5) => 117.9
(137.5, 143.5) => 127.3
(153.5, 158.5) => 120.3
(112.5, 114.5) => 125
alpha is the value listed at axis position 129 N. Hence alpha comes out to 132.2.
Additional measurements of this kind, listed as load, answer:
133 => 140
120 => 131.1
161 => 125.4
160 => 116.8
